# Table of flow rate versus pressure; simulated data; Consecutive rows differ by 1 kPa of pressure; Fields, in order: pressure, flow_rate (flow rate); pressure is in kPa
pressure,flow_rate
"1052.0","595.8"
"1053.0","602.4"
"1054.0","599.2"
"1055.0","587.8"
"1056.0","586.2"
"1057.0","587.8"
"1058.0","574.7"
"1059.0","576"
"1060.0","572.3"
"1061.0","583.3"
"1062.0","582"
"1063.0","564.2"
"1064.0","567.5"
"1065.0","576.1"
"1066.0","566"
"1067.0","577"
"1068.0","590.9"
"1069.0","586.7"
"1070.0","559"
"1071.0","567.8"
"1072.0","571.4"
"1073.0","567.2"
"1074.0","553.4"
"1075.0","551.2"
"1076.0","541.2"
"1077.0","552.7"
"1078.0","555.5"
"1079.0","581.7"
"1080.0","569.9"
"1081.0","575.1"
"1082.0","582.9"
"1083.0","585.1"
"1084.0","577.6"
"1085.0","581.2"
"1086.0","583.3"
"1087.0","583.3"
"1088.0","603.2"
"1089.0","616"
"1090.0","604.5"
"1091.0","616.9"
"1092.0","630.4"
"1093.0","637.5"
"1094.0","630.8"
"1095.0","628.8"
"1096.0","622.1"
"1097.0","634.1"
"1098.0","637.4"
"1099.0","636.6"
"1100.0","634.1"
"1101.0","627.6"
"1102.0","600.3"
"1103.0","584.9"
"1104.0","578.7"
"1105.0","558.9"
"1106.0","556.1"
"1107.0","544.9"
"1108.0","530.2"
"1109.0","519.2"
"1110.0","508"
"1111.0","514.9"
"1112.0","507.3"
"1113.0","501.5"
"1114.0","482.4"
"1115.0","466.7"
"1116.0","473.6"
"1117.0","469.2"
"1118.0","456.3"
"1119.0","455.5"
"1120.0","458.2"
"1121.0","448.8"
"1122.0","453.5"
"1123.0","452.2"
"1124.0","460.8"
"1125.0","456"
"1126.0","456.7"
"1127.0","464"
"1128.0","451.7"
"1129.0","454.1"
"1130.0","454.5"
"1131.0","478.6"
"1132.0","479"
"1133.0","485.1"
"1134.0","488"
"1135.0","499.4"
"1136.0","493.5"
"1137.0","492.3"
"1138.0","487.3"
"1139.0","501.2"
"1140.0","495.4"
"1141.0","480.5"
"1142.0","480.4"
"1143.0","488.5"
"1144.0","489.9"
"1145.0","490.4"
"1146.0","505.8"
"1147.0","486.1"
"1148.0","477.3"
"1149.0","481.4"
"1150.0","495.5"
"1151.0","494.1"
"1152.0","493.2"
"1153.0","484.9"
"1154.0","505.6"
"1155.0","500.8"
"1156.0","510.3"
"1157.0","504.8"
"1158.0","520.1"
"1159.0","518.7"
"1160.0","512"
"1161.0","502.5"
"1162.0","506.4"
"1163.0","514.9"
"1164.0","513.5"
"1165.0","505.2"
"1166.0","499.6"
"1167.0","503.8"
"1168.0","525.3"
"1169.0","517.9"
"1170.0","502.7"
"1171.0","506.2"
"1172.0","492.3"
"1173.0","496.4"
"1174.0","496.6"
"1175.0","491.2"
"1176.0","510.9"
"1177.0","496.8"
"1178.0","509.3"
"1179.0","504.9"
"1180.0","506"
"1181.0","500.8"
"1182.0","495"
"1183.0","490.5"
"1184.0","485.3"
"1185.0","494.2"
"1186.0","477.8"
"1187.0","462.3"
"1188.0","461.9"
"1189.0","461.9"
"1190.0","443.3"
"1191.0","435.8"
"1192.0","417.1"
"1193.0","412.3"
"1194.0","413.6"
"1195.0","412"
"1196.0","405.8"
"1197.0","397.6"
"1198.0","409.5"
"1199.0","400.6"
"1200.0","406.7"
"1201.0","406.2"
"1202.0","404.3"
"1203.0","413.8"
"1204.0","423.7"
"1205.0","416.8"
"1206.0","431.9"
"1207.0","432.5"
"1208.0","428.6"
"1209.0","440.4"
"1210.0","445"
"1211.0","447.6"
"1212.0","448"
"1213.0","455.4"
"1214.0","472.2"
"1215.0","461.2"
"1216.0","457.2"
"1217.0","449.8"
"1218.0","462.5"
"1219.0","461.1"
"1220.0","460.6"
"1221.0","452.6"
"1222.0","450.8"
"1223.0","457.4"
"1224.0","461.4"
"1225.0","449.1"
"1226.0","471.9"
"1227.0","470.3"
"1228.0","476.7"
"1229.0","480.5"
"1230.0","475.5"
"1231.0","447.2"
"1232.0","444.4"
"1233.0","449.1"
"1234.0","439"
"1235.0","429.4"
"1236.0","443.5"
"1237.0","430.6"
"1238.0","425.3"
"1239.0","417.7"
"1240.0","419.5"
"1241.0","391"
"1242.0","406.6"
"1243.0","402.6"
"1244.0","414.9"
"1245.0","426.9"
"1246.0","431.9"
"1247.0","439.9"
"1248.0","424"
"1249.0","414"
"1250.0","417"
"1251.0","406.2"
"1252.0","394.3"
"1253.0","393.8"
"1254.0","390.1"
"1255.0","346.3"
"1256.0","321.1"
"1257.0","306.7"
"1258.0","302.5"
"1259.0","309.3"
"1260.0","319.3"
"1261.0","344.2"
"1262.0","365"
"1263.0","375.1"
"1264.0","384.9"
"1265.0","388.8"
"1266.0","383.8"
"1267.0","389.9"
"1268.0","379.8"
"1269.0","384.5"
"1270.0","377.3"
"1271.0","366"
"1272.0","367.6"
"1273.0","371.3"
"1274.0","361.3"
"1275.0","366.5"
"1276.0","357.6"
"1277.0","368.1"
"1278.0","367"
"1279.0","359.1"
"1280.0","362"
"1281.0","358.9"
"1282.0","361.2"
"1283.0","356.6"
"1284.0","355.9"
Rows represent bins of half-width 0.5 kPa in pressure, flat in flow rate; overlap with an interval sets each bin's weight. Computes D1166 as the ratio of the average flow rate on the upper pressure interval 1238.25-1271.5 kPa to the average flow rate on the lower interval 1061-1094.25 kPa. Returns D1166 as 0.66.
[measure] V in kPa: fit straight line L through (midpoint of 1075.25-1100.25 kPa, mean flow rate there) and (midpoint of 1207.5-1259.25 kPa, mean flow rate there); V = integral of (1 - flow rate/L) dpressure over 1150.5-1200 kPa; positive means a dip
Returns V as 1.5 kPa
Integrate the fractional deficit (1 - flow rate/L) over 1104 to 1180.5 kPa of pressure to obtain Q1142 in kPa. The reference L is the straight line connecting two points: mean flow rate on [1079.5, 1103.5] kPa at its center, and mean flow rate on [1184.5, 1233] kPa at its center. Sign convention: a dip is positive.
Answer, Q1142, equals 5.8 kPa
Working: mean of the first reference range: 608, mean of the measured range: 494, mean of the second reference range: 443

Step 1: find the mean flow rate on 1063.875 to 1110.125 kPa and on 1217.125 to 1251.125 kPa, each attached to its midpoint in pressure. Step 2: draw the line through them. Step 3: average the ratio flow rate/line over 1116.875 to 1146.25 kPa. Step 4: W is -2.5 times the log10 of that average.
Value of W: 0.14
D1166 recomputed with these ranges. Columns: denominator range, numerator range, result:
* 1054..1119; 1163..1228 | 0.81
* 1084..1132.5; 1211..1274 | 0.77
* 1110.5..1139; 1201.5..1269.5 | 0.88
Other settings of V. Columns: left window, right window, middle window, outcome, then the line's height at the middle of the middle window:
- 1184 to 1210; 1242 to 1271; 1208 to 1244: -3.6 kPa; 406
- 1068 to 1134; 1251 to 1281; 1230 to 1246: -1.4 kPa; 394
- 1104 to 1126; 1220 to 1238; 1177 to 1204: 1.1 kPa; 466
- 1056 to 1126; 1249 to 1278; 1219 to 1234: -1.9 kPa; 408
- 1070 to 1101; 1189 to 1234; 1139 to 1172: 0.5 kPa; 508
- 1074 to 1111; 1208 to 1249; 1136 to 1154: 1.4 kPa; 531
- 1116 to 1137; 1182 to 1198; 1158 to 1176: -2.1 kPa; 453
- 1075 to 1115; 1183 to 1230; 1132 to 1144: 0.8 kPa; 526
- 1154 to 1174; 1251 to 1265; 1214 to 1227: -1.4 kPa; 415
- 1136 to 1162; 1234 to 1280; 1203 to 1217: -0.3 kPa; 433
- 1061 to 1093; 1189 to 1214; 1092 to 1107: -1.6 kPa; 551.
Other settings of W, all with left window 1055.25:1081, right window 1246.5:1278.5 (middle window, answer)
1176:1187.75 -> -0.09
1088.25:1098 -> -0.15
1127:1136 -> 0.07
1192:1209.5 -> 0.05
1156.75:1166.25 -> -0.08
